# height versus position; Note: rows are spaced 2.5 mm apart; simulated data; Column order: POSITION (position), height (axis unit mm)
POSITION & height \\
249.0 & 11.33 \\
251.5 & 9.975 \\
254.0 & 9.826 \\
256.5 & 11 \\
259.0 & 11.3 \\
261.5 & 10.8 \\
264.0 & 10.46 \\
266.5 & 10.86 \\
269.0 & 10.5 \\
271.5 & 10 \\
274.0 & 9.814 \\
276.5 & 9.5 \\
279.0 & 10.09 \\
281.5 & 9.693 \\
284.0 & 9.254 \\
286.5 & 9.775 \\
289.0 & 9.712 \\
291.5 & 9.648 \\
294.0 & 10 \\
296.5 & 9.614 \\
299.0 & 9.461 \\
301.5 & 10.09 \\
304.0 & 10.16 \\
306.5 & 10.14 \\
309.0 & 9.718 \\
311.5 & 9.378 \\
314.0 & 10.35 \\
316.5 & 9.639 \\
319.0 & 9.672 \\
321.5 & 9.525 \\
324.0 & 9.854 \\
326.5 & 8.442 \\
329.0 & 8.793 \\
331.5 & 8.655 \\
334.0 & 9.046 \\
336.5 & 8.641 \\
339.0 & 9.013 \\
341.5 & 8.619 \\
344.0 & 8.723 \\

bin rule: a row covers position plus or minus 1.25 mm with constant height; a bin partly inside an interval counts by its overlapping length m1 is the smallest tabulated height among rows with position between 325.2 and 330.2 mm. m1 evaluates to 8.442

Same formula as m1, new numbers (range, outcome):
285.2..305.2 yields 9.461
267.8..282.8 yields 9.5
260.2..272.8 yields 10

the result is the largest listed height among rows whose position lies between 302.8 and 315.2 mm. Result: 10.35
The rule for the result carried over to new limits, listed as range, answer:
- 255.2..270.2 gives 11.3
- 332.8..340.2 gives 9.046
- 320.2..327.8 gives 9.854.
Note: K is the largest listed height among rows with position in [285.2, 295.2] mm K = 10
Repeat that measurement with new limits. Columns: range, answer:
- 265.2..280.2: 10.86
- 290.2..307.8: 10.16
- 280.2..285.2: 9.693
